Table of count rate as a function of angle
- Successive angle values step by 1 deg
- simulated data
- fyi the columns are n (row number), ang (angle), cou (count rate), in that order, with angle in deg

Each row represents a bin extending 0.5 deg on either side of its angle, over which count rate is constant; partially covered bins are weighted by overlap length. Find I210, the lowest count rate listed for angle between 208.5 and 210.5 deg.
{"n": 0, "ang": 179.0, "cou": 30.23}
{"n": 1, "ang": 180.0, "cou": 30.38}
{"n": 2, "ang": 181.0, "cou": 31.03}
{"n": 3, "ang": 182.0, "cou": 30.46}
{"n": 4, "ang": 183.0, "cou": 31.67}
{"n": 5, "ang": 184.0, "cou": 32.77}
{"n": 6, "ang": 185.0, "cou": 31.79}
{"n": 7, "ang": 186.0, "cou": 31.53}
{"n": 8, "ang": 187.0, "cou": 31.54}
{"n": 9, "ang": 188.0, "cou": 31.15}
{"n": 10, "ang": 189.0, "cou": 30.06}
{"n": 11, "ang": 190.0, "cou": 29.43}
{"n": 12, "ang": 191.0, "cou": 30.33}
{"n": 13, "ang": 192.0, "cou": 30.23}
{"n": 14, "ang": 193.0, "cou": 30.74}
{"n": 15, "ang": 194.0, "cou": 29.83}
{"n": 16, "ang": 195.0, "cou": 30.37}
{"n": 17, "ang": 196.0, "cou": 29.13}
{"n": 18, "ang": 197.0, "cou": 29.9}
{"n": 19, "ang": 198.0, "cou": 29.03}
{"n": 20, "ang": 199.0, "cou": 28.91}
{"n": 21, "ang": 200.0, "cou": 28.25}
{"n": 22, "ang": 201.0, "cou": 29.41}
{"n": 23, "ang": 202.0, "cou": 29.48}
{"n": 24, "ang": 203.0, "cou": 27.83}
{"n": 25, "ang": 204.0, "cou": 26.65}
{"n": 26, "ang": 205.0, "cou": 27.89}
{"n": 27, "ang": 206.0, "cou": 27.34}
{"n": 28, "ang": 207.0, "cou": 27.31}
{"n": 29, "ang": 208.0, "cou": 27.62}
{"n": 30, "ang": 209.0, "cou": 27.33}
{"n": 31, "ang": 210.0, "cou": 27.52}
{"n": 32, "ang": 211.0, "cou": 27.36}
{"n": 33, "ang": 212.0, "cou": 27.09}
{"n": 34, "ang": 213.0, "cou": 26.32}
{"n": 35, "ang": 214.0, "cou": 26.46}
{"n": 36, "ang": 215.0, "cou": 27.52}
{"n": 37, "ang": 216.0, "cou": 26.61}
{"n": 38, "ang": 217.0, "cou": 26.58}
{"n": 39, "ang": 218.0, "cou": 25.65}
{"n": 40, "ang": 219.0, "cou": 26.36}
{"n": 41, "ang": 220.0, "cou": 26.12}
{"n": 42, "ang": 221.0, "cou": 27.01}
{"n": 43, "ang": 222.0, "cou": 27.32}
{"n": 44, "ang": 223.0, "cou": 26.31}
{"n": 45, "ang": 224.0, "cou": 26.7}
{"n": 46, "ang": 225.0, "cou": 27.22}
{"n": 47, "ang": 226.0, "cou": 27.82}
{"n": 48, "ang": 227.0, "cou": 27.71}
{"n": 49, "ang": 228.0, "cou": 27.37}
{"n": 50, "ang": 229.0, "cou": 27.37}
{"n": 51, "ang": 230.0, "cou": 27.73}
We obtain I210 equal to 27.33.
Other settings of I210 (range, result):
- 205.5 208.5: 27.31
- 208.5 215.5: 26.32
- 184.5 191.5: 29.43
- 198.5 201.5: 28.25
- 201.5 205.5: 26.65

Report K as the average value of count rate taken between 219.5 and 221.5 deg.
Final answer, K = 26.6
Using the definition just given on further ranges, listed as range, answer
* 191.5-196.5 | 30.1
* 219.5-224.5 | 26.7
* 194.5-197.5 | 29.8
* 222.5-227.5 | 27.2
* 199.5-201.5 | 28.8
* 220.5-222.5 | 27.2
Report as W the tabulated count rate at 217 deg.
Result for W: 26.58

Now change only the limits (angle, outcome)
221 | 27.01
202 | 29.48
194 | 29.83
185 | 31.79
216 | 26.61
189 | 30.06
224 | 26.7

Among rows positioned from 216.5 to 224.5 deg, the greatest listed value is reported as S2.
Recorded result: 27.32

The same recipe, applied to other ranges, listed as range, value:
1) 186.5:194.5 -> 31.54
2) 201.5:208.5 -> 29.48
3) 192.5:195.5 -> 30.74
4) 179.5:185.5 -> 32.77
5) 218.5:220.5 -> 26.36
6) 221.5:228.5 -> 27.82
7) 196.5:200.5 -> 29.9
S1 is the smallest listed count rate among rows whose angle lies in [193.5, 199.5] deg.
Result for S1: 28.91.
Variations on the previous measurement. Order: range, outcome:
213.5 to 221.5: 25.65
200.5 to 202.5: 29.41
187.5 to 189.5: 30.06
